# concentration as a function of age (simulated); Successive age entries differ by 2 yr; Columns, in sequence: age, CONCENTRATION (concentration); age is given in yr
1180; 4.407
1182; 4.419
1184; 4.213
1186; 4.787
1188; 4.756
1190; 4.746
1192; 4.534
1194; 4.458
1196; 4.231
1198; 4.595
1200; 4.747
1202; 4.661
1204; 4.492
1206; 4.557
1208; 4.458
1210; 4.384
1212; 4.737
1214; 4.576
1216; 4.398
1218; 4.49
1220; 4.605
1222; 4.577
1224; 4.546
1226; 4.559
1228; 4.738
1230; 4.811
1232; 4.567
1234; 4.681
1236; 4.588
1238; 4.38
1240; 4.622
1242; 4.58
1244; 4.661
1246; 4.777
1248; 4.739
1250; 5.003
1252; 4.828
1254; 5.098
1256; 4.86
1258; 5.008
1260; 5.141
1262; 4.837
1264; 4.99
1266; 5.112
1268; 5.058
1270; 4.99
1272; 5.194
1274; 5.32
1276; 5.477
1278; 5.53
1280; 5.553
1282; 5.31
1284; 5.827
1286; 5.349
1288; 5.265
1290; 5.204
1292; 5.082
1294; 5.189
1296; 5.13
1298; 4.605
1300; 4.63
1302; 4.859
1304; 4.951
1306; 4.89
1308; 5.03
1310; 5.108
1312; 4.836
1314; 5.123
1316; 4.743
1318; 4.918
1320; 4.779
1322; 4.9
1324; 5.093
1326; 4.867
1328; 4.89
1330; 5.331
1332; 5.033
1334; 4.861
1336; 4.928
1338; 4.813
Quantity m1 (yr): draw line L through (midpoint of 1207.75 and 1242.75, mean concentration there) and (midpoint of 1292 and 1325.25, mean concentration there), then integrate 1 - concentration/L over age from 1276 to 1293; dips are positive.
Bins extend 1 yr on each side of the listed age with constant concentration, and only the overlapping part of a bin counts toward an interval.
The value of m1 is -2.01 yr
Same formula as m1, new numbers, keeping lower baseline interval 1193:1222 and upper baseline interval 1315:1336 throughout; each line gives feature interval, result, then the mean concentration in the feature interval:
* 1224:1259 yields -0.61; 4.73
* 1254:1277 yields -1.74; 5.09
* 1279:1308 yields -1.80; 5.13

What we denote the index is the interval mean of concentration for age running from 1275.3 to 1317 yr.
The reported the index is 5.13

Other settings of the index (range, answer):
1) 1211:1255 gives 4.66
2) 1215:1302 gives 4.93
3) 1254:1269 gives 5.01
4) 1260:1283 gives 5.21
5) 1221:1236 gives 4.64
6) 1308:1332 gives 4.97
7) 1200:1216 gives 4.55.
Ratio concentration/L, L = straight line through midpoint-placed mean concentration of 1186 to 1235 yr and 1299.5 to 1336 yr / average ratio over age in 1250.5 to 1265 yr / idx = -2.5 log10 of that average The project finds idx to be -0.051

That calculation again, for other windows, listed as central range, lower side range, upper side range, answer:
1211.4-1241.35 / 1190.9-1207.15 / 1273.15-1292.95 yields 0.05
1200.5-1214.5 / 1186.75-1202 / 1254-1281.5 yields 0.03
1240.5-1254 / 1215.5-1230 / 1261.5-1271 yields 0.01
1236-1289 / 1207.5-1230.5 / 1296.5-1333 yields -0.07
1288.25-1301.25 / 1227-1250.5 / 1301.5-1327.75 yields -0.03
